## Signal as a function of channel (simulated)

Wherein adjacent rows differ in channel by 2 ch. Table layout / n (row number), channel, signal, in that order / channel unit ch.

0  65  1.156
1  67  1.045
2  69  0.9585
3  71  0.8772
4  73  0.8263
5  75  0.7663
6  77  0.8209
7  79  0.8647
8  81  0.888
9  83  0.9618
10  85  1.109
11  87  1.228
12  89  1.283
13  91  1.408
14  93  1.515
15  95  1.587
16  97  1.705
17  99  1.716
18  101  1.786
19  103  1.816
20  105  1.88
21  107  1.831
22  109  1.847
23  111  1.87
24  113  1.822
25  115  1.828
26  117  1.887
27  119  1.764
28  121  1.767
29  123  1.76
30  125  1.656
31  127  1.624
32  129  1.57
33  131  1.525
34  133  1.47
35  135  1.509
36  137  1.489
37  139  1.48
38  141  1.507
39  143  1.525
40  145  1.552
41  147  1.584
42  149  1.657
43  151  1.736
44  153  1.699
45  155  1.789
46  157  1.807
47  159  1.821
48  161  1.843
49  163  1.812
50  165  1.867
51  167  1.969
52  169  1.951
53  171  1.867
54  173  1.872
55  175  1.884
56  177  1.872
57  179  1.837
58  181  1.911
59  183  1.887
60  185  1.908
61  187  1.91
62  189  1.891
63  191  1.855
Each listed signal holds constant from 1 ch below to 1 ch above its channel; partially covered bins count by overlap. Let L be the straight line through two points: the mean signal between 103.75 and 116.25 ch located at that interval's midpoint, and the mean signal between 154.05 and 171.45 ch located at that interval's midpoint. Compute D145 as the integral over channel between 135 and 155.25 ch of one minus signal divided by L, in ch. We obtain 2.89 ch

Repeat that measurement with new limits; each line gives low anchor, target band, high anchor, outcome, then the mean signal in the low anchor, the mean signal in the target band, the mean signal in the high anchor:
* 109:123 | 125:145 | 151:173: 3.26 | 1.82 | 1.53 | 1.84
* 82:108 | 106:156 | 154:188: 0.40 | 1.53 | 1.67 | 1.87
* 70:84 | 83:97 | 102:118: -1.08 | 0.858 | 1.35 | 1.85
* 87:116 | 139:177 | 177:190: 1.46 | 1.69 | 1.76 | 1.89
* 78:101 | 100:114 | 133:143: -4.59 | 1.32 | 1.84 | 1.5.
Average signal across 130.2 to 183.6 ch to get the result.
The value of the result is 1.73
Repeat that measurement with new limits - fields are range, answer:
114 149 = 1.62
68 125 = 1.45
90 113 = 1.73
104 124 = 1.83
